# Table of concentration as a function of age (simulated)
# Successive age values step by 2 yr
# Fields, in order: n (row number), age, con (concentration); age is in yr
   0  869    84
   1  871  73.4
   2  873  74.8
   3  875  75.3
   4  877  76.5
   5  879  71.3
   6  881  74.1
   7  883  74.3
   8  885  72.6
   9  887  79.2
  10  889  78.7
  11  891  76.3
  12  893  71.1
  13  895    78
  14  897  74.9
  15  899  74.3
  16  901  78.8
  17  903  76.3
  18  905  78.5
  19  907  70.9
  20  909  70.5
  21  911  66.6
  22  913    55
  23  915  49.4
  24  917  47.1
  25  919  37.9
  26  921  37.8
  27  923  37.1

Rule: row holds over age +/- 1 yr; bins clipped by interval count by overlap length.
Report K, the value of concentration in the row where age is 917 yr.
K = 47.1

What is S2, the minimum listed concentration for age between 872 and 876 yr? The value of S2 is 74.8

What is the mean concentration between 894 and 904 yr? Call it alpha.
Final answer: 76.5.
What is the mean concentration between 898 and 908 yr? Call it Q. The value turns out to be 75.8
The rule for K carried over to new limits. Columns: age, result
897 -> 74.9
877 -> 76.5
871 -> 73.4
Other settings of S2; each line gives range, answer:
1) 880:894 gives 71.1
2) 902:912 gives 66.6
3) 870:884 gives 71.3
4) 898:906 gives 74.3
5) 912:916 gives 49.4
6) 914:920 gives 37.9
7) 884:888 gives 72.6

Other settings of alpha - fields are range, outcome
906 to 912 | 69.3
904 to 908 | 74.7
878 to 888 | 74.3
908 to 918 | 57.7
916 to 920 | 42.5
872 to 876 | 75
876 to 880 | 73.9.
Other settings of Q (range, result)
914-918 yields 48.2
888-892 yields 77.5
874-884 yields 74.3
